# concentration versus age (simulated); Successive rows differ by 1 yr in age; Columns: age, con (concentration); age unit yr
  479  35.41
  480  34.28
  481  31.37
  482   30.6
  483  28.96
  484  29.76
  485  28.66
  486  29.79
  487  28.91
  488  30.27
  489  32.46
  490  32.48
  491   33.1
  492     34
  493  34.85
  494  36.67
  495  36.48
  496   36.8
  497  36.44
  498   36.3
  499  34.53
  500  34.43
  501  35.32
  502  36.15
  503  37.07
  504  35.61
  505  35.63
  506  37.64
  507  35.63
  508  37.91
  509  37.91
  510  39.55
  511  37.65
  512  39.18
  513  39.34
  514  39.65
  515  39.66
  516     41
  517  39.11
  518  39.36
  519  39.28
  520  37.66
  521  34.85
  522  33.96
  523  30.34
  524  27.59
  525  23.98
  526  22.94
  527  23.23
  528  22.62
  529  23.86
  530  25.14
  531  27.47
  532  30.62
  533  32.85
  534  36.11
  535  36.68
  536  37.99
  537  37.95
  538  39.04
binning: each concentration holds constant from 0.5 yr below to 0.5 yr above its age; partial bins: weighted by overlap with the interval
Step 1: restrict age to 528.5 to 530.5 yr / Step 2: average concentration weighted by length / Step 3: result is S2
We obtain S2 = 24.5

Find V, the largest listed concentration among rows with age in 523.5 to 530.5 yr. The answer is 27.59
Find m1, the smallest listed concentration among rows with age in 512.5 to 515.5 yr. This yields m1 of 39.34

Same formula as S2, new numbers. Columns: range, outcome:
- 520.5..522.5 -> 34.4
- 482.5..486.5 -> 29.3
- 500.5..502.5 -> 35.7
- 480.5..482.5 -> 31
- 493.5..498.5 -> 36.5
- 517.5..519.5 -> 39.3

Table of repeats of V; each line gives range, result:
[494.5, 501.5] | 36.8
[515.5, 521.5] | 41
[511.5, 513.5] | 39.34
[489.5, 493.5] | 34.85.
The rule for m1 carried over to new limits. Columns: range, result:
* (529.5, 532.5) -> 25.14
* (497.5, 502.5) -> 34.43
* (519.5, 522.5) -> 33.96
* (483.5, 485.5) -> 28.66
